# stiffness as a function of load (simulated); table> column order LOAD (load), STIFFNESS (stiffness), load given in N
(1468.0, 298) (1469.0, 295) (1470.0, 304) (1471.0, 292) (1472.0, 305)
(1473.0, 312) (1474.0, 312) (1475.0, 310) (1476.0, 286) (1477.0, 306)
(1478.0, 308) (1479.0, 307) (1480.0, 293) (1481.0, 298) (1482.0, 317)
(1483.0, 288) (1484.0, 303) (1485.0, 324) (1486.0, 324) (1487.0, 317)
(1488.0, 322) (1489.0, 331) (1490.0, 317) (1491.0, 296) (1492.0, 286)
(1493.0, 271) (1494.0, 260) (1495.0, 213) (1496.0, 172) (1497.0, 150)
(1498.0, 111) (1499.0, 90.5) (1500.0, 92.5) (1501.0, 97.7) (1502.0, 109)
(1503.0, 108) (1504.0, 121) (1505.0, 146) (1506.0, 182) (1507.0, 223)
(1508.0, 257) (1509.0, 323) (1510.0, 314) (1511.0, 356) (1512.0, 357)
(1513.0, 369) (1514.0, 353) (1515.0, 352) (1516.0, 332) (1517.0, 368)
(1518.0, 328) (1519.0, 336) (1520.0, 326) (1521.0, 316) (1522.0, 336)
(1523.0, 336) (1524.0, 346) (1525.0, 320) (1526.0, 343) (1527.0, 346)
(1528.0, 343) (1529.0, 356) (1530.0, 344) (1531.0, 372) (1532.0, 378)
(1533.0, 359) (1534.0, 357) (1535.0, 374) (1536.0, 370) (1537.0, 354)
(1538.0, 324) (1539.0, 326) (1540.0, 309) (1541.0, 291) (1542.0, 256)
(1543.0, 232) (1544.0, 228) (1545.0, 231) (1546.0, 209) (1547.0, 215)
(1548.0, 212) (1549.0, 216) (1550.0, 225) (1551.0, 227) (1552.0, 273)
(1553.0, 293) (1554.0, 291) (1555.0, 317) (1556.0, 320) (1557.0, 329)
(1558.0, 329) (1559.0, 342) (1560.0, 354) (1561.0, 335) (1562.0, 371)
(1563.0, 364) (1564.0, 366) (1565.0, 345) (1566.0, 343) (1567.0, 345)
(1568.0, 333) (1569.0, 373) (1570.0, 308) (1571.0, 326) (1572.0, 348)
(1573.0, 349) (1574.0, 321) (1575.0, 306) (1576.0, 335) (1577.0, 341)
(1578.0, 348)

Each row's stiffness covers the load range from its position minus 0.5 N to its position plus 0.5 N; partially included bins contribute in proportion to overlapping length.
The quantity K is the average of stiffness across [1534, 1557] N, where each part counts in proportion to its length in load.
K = 280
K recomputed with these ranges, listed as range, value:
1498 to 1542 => 294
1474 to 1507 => 240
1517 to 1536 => 347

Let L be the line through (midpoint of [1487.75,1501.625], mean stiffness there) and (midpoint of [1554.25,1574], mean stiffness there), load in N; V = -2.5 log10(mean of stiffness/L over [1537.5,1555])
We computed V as 0.188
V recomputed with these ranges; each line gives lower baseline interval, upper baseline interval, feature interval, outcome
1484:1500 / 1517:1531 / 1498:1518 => 0.25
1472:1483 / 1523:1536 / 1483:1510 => 0.39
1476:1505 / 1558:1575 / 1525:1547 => -0.06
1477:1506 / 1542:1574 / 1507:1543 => -0.24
